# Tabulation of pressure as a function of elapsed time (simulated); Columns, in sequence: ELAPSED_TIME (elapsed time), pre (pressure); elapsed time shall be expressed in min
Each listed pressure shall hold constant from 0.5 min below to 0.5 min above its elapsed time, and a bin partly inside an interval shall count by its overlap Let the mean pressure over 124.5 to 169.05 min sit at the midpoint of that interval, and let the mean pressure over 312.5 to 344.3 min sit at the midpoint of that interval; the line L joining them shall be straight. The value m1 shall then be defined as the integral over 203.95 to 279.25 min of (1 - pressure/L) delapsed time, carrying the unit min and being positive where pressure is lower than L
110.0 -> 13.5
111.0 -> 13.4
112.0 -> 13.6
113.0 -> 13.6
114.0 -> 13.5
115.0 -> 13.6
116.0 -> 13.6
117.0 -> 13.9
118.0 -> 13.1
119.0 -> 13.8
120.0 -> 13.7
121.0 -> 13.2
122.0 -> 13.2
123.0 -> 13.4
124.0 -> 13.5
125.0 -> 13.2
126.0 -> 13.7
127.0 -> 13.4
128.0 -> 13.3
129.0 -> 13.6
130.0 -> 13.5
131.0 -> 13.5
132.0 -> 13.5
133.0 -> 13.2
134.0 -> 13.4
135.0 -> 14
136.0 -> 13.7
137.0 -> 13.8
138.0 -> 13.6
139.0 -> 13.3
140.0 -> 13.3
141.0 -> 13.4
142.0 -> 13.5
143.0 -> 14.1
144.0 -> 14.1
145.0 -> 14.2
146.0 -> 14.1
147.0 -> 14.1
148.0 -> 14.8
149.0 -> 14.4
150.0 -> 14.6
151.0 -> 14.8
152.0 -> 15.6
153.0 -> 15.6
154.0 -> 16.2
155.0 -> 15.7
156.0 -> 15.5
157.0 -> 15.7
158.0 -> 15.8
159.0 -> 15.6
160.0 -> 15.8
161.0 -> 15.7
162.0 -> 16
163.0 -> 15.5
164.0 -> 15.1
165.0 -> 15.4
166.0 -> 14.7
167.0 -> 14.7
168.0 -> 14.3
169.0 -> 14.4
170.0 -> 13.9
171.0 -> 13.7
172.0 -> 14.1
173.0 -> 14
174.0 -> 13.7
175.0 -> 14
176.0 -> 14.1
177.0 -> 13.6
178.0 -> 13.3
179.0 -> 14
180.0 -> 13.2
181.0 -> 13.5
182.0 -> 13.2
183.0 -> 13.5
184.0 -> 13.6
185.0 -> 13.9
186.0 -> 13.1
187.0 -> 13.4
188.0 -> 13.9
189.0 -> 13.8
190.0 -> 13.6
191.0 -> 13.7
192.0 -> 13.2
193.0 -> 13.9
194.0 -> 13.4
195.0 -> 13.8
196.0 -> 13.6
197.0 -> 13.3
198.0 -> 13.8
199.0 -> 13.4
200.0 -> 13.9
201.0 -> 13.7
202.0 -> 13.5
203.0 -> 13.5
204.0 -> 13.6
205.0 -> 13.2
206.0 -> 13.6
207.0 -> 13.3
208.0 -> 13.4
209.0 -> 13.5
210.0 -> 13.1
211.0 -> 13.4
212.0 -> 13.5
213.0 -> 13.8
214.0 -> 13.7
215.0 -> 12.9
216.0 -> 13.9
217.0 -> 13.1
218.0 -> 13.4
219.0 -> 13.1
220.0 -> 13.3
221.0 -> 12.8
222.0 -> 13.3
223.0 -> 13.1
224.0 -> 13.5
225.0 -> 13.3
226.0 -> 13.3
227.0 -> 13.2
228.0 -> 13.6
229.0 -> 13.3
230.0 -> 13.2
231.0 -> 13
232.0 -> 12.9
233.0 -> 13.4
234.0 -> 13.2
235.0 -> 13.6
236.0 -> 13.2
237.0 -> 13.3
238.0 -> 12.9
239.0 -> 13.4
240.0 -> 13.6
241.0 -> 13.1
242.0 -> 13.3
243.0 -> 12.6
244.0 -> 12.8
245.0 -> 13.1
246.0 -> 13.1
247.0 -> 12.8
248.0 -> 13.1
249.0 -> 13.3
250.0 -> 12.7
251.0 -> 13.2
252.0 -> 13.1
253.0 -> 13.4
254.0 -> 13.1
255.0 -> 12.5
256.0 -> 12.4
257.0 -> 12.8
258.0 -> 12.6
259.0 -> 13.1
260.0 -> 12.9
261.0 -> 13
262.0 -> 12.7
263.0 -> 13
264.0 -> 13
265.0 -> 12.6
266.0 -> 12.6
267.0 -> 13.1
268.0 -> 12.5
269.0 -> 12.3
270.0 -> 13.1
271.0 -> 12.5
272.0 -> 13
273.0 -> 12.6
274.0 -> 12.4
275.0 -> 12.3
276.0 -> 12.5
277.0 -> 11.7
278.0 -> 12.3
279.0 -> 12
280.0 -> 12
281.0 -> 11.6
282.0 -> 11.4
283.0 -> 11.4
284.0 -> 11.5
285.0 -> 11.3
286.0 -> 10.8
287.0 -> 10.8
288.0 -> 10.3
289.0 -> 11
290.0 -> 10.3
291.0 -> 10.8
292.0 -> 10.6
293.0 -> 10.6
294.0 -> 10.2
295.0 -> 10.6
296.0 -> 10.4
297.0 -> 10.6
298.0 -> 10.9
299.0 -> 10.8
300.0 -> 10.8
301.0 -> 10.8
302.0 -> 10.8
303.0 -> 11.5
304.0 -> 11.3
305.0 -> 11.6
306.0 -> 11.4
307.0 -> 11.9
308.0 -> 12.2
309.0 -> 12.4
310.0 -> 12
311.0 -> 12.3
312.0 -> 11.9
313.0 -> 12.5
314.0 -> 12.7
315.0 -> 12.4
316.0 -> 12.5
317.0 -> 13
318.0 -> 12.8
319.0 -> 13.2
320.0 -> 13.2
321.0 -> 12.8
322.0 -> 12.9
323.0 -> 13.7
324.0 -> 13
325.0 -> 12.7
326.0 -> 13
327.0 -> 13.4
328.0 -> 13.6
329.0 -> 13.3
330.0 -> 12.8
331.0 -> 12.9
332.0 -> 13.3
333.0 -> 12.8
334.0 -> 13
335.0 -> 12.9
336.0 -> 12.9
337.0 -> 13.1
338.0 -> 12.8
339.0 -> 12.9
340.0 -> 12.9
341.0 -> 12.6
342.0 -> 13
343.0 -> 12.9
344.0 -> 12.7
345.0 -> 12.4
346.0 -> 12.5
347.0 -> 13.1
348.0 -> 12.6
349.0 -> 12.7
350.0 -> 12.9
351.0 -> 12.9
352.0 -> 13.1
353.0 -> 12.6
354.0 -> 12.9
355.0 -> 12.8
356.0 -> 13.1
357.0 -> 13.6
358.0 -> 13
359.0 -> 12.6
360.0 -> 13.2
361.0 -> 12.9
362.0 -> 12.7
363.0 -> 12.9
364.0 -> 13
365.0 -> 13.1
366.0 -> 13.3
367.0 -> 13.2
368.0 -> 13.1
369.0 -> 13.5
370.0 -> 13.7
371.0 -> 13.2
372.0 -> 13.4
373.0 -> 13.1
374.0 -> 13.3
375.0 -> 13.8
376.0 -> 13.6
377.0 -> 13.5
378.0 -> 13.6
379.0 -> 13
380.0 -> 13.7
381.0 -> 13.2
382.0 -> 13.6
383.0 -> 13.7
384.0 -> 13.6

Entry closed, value 3.4 min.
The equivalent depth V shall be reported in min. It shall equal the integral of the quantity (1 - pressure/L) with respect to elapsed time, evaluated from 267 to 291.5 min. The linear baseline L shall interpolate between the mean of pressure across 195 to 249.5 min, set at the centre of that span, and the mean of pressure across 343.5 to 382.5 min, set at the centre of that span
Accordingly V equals 2.7 min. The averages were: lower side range 13.3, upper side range 13.1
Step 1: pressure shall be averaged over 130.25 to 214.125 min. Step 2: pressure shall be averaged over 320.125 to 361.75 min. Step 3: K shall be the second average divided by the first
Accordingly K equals 0.92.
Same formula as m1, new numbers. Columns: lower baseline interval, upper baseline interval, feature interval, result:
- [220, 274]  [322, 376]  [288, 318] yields 3.7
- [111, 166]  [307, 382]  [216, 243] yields 0.8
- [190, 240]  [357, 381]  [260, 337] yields 7.0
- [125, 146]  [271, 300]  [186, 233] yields -3.6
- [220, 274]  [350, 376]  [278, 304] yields 4.1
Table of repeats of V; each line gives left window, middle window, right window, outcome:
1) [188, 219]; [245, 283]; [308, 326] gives 1.3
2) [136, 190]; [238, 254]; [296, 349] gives 0.3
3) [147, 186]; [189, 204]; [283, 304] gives 0.1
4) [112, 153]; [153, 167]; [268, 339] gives -2.1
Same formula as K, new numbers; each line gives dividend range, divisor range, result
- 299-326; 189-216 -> 0.90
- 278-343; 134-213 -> 0.85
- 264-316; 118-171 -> 0.82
